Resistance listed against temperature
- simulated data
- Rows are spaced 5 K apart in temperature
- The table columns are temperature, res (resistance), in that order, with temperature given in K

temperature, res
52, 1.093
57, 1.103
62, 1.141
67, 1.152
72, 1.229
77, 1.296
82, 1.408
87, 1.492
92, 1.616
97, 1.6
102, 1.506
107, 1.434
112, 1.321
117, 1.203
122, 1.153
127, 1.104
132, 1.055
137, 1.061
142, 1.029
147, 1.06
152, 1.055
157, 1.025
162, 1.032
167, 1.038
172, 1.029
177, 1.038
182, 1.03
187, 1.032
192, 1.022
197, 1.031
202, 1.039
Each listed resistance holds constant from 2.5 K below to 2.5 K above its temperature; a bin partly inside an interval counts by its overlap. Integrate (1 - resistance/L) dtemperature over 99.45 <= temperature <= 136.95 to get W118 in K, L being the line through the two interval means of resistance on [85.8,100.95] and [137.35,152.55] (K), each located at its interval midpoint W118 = 2.3 K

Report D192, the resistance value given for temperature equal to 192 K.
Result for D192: 1.022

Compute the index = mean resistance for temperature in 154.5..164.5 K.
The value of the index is 1.03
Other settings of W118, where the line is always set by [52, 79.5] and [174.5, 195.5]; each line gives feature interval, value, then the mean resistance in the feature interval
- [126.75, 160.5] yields 0.9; 1.05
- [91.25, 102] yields -4.2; 1.58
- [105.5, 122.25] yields -2.5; 1.29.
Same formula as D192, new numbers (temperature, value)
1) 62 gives 1.141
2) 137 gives 1.061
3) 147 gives 1.06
